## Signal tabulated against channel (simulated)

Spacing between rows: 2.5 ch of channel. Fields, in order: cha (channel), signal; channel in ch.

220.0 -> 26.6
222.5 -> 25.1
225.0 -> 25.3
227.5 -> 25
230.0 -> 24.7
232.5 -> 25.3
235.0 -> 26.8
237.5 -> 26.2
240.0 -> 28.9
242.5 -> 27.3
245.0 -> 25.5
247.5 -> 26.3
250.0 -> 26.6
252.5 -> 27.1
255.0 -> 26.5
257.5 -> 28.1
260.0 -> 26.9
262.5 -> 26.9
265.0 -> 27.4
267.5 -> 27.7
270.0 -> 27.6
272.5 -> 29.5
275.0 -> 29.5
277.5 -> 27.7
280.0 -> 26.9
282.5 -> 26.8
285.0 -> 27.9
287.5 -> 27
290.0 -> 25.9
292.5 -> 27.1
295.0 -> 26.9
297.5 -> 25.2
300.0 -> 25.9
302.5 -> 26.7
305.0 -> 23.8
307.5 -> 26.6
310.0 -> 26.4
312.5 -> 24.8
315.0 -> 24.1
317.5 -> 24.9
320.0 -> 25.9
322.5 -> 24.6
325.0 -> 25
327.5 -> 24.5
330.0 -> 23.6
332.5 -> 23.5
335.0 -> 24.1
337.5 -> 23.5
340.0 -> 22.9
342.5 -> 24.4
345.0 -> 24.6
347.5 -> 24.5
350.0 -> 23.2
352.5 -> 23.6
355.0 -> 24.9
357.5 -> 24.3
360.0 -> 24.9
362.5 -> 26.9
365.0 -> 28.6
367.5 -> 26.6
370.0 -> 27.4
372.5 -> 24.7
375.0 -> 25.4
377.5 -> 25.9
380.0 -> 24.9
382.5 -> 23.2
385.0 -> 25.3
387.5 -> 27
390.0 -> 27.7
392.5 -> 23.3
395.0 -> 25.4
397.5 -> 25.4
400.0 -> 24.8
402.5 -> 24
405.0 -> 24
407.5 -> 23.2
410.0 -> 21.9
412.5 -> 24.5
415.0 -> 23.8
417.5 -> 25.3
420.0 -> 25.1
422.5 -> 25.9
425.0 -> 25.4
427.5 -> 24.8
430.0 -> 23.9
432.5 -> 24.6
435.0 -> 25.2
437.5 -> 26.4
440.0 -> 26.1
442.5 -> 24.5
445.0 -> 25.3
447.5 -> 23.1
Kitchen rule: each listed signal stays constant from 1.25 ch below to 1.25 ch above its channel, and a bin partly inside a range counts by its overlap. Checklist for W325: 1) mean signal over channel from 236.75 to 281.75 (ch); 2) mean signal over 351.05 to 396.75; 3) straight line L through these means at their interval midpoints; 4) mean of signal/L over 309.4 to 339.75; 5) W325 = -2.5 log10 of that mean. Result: 0.08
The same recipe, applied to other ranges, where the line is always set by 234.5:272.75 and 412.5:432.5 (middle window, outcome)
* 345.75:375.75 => 0.012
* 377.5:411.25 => 0.024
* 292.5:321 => 0.033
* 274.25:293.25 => -0.022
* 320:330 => 0.063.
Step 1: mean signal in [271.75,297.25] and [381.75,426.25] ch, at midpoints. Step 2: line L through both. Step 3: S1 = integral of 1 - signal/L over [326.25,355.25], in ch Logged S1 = 2.48 ch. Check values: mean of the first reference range 27.4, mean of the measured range 23.9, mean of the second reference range 24.8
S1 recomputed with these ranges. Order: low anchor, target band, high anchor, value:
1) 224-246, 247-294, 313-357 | -3.5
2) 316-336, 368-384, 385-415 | -0.5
